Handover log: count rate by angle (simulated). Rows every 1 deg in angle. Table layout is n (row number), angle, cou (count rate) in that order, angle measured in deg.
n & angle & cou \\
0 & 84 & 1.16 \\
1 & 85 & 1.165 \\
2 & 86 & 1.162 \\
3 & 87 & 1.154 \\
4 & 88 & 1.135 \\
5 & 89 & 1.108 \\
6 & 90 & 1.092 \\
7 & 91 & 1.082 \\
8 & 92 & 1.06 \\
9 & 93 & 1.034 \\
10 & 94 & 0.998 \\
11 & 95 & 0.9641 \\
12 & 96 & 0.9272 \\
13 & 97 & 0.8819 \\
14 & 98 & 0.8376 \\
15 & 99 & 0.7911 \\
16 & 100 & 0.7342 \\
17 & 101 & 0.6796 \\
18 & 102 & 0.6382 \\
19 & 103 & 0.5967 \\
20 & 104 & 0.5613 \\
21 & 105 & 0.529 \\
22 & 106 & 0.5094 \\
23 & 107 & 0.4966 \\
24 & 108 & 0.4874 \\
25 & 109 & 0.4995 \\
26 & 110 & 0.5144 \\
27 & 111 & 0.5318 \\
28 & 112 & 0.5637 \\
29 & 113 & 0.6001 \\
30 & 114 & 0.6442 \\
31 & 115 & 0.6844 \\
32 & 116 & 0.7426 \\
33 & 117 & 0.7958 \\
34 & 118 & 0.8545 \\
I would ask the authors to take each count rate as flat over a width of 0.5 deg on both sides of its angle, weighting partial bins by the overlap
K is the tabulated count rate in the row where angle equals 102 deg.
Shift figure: 0.6382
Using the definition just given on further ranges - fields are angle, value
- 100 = 0.7342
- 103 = 0.5967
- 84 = 1.16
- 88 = 1.135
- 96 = 0.9272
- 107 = 0.4966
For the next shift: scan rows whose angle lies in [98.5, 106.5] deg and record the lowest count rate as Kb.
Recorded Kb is 0.5094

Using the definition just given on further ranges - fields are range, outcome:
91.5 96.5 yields 0.9272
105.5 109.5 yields 0.4874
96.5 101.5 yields 0.6796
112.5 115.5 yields 0.6001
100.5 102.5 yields 0.6382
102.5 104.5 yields 0.5613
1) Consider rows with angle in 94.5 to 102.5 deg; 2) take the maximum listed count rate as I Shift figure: 0.9641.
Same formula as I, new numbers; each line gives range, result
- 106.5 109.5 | 0.4995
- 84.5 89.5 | 1.165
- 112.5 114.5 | 0.6442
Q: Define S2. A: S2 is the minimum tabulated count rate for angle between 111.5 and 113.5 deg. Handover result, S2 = 0.5637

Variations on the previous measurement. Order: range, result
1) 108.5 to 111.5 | 0.4995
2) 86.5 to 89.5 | 1.108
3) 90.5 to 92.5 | 1.06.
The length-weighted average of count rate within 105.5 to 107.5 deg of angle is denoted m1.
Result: 0.503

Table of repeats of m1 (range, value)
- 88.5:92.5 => 1.09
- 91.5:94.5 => 1.03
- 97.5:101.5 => 0.761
